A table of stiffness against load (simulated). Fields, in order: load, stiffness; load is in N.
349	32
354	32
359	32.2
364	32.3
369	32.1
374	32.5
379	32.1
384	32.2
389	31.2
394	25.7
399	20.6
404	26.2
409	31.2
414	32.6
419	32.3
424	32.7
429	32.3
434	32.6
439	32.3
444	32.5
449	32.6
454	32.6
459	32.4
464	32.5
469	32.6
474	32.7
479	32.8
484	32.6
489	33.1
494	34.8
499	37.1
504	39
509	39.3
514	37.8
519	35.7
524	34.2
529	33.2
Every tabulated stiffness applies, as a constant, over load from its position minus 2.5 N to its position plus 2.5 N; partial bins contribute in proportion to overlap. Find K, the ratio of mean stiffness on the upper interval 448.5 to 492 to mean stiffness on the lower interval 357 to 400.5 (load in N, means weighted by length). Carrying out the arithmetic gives 1.08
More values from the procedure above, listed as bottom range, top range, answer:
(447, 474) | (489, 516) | 1.14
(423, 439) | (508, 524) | 1.14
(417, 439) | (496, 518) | 1.17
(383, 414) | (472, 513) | 1.26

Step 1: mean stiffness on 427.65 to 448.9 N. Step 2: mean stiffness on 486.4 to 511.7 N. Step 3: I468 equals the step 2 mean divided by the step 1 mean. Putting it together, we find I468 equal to 1.13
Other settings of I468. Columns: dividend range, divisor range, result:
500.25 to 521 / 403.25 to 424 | 1.22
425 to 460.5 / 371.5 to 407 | 1.13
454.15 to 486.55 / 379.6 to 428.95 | 1.10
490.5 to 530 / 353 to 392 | 1.14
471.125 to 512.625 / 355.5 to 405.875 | 1.18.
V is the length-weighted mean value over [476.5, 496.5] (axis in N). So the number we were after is 33.3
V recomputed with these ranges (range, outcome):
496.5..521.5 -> 37.8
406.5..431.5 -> 32.2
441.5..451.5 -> 32.5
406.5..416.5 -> 31.9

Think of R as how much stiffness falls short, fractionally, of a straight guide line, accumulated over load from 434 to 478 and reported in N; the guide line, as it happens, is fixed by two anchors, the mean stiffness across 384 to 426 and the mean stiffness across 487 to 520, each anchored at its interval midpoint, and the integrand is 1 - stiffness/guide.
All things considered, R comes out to 0.7 N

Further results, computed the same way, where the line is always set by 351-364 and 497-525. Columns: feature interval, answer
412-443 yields 1.8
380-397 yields 1.8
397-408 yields 3.0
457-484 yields 2.5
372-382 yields 0.2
